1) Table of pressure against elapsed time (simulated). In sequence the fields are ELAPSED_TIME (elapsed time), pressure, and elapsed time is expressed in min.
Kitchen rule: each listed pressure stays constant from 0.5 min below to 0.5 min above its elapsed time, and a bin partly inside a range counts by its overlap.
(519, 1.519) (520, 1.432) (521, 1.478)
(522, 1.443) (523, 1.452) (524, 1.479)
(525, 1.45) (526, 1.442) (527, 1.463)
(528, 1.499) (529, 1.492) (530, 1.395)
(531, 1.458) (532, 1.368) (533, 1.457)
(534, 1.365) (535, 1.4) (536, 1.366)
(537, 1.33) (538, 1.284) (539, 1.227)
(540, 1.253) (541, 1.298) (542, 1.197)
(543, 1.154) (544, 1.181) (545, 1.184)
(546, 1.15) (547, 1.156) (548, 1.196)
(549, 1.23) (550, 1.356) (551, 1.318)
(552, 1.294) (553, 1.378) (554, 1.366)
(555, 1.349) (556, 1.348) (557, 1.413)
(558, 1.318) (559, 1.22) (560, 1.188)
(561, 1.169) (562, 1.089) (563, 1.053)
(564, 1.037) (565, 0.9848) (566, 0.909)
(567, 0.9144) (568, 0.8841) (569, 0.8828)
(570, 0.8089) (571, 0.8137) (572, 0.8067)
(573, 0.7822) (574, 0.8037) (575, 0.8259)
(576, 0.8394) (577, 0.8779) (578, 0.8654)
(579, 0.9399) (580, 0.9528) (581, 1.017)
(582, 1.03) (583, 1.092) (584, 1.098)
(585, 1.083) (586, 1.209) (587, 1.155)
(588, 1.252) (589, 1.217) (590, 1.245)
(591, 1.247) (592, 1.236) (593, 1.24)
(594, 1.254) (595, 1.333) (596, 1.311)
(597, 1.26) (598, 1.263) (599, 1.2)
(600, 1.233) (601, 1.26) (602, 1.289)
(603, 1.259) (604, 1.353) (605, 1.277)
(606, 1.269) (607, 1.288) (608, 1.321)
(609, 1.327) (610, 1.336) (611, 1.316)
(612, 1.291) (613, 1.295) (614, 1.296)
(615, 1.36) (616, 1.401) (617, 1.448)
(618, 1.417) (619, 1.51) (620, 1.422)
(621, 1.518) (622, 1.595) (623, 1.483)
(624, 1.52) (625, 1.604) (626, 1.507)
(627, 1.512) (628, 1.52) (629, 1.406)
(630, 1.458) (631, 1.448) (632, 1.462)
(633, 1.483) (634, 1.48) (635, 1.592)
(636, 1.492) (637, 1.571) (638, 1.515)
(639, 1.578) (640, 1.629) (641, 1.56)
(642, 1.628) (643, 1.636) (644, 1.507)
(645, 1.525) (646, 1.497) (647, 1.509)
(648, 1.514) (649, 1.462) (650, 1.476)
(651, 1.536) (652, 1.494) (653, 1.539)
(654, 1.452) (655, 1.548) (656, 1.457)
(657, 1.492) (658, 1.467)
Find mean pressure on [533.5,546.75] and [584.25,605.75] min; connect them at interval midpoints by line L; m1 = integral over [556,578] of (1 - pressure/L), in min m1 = 4.6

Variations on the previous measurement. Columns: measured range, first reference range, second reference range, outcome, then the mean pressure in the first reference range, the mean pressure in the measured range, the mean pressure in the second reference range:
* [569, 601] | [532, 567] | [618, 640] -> 6.81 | 1.24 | 1.07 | 1.51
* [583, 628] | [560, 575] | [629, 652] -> -3.16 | 0.93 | 1.32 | 1.52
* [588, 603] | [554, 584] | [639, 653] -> -0.78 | 1.01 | 1.26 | 1.54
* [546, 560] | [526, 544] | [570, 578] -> -2.41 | 1.35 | 1.29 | 0.823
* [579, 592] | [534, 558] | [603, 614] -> 1.67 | 1.28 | 1.13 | 1.3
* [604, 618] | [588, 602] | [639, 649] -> 0.24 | 1.25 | 1.33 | 1.55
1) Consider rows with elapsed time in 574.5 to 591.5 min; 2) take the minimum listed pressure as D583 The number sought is 0.8259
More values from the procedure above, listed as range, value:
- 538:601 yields 0.7822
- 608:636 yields 1.291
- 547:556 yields 1.156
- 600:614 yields 1.233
